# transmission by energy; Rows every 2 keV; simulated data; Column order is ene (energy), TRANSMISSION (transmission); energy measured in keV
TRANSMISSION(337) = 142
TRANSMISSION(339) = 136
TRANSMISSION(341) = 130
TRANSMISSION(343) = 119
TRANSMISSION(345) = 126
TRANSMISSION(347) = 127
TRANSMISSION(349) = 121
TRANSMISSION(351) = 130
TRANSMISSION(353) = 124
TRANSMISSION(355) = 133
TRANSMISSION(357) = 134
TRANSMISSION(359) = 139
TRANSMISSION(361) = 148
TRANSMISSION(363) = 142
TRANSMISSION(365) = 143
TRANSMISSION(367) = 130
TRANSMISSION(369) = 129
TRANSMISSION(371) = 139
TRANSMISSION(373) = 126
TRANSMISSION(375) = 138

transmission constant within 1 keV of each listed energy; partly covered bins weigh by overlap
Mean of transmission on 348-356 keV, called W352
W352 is 127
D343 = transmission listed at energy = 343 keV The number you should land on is 119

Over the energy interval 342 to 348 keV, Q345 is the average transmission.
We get 124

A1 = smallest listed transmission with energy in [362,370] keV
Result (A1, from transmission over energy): 129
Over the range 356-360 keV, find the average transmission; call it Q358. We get 136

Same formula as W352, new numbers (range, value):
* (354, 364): 139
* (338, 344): 128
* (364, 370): 134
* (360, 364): 145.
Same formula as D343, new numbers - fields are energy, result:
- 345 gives 126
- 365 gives 143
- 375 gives 138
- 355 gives 133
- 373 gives 126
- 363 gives 142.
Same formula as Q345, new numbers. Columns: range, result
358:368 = 140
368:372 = 134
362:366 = 142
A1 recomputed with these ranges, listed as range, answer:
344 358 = 121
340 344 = 119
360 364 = 142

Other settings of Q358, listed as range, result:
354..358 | 134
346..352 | 126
